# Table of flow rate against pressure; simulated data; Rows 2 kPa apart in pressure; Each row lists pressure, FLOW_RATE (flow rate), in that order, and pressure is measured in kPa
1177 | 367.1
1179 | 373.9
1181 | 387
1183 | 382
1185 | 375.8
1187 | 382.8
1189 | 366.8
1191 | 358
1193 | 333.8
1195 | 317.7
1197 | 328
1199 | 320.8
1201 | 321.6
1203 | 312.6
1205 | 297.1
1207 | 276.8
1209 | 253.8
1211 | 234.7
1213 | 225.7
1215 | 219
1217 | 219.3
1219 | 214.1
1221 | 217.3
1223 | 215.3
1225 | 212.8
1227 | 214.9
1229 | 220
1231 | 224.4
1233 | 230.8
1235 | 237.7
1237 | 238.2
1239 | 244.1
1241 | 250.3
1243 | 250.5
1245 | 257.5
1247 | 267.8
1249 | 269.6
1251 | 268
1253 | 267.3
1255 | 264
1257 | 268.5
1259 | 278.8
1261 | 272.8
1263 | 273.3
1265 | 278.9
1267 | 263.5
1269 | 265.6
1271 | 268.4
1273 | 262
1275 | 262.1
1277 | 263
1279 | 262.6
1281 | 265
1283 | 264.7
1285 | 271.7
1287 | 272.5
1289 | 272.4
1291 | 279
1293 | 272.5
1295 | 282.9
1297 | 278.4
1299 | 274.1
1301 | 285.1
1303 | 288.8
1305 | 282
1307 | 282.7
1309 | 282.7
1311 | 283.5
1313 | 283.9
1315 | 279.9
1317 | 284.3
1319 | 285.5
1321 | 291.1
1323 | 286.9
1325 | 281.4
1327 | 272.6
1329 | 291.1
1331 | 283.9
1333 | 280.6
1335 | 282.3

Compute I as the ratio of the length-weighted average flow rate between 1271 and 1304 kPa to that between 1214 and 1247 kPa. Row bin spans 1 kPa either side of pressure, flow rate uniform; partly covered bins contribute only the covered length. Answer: 1.2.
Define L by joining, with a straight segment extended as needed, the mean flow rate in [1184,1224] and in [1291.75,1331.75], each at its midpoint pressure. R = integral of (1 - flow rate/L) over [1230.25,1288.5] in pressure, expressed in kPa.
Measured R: 5.1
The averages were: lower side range 290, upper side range 283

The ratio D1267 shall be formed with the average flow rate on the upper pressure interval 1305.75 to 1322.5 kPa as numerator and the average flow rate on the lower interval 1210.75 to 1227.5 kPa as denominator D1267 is 1.3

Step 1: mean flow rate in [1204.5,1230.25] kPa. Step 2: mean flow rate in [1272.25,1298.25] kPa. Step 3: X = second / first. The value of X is 1.17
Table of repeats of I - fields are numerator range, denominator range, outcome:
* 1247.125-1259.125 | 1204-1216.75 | 1.08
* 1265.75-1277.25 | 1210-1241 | 1.17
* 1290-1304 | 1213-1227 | 1.29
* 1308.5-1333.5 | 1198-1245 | 1.15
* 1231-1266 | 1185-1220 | 0.88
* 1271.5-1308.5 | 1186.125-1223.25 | 0.96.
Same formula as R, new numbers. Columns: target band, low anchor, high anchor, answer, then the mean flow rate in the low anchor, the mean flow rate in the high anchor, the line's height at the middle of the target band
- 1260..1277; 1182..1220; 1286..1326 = 1.2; 302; 281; 289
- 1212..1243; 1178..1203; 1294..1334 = 9.8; 352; 283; 332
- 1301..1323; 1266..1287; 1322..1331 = -0.5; 265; 283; 278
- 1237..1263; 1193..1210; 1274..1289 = 1.7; 305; 266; 282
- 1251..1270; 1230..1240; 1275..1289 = -1.4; 235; 267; 252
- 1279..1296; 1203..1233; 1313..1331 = -0.3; 234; 284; 268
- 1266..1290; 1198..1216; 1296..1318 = 1.2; 274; 282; 280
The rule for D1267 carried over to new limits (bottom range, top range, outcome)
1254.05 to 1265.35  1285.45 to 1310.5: 1.03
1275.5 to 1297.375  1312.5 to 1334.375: 1.05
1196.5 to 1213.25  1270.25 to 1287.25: 0.92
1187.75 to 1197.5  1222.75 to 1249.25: 0.69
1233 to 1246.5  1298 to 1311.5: 1.15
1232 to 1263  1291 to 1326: 1.09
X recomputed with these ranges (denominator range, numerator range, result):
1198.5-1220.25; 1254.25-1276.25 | 1.03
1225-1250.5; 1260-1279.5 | 1.11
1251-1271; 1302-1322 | 1.05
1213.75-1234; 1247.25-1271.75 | 1.23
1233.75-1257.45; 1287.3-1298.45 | 1.08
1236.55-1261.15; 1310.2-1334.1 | 1.09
